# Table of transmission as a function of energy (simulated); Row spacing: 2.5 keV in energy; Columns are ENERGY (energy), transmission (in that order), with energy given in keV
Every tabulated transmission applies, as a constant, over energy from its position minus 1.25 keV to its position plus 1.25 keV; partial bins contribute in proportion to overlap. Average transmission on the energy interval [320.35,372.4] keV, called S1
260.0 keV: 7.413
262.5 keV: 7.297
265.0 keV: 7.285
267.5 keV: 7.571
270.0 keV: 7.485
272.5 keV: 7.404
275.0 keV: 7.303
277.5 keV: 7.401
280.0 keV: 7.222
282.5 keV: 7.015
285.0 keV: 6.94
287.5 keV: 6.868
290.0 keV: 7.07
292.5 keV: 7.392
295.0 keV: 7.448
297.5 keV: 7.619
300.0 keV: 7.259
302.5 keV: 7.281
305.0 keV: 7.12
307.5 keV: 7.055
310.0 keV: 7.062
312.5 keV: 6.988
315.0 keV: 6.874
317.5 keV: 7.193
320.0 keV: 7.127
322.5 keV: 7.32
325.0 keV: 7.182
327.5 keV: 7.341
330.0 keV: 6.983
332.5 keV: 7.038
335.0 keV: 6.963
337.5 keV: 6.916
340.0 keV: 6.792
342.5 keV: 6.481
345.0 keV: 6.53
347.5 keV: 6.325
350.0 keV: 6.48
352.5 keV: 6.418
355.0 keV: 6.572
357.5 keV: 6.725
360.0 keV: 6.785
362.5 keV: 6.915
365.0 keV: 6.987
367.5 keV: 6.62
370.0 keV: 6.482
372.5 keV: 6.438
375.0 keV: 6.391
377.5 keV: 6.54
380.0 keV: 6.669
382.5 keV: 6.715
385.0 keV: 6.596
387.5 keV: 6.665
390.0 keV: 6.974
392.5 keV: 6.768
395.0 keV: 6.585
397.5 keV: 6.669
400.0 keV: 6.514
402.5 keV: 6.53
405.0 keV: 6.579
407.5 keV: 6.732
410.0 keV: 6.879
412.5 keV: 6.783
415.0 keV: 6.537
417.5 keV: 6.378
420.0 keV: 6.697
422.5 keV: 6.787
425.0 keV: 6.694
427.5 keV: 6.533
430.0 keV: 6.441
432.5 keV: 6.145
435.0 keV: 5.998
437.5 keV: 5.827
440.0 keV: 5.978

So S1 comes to 6.79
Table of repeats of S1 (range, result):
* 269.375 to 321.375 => 7.19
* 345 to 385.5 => 6.6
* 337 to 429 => 6.64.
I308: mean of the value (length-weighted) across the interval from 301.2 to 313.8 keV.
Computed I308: 7.1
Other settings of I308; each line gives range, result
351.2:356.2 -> 6.49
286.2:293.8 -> 7.11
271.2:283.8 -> 7.27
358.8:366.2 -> 6.9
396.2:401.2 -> 6.59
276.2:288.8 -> 7.09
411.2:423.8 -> 6.64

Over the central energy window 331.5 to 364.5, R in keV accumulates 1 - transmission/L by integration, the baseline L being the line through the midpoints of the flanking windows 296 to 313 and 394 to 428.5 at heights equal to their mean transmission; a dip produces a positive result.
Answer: 1.3 keV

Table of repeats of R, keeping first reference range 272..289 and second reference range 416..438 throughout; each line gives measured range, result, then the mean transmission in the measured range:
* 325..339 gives -0.3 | 7.06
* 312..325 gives -0.3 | 7.11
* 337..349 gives 0.4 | 6.59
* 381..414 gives -0.7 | 6.69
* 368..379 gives 0.3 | 6.48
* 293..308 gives -0.6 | 7.31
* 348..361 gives 0.4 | 6.58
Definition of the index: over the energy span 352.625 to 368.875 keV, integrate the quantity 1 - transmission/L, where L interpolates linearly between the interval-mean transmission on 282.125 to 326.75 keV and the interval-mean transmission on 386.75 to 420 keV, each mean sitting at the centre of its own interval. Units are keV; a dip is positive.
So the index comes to 0.3 keV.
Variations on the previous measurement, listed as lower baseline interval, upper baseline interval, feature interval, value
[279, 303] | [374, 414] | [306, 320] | 0.1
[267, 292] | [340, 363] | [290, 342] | -1.8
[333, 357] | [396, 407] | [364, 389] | 0.0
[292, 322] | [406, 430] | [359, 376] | 0.6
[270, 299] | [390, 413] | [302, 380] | 1.7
